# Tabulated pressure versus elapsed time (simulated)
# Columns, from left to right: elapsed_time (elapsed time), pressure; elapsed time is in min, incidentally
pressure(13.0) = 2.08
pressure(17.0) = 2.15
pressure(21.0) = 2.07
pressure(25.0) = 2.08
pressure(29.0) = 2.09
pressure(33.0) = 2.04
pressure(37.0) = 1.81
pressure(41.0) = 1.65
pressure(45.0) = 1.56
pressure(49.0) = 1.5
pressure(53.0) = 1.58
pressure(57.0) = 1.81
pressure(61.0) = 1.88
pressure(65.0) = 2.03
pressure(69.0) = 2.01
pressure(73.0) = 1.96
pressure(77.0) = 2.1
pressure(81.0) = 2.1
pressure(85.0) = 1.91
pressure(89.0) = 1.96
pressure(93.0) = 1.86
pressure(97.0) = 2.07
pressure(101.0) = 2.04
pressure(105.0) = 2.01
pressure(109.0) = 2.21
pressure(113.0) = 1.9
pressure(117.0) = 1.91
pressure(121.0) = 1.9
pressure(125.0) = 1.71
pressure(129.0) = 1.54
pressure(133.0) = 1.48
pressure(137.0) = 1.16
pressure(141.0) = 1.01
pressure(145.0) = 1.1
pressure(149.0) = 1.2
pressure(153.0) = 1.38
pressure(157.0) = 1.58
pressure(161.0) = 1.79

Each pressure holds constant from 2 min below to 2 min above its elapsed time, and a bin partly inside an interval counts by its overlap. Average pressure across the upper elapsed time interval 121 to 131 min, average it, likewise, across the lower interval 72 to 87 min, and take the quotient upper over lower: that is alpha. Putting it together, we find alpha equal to 0.83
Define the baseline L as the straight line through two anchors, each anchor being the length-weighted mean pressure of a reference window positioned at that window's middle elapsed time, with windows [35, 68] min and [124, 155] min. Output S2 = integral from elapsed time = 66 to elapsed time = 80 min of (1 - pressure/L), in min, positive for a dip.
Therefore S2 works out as -3.4 min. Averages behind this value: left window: 1.74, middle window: 2.03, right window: 1.31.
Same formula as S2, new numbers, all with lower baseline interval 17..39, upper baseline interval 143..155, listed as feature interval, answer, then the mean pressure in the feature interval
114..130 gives -4.3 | 1.79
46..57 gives 1.7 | 1.59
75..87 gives -2.6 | 2.04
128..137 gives -0.6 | 1.43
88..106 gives -4.8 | 1.99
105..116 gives -4.1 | 2.03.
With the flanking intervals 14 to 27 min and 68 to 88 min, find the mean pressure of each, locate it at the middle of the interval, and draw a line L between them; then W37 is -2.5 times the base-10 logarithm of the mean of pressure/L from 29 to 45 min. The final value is 0.14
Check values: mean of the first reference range 2.1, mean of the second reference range 2.01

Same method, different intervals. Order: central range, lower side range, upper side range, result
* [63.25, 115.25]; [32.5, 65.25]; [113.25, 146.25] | -0.23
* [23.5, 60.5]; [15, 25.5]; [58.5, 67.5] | 0.13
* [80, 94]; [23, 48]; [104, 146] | -0.13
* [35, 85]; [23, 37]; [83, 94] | 0.08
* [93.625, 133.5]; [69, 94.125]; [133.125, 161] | -0.15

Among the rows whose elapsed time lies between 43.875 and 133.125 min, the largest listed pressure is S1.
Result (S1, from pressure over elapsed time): 2.21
